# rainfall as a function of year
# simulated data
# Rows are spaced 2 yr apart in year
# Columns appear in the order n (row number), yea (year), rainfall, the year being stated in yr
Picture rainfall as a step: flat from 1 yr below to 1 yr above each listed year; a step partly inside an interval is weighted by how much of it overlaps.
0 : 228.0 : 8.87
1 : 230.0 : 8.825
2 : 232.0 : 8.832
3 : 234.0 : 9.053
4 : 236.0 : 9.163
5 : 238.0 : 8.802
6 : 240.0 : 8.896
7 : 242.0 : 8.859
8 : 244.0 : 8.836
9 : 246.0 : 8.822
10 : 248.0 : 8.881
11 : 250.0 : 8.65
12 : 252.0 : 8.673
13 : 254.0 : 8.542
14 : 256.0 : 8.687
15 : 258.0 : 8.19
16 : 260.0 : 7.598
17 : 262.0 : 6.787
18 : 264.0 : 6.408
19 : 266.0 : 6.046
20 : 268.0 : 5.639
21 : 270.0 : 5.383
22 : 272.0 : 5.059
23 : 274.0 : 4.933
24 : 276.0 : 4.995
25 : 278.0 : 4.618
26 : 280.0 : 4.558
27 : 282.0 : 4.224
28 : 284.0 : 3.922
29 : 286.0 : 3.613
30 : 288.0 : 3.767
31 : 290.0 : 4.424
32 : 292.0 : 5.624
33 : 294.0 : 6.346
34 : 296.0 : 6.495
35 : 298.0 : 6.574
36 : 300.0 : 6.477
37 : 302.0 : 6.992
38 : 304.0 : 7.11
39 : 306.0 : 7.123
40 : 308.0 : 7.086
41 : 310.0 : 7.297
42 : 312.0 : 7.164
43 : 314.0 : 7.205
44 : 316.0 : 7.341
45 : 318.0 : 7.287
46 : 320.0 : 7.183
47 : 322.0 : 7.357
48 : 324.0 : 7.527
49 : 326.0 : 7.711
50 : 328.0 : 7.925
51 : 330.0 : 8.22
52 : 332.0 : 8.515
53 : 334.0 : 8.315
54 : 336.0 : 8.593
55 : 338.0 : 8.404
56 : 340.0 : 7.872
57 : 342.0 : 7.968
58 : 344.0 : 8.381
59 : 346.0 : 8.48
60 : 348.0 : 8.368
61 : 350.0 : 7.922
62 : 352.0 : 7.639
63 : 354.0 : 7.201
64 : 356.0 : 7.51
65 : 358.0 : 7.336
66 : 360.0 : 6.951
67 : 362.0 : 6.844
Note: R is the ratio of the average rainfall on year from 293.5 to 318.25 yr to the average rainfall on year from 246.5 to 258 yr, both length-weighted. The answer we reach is 0.81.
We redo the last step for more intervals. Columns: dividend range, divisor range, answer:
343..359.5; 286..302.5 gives 1.38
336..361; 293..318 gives 1.13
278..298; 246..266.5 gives 0.61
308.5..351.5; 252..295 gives 1.36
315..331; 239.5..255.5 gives 0.86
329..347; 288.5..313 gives 1.28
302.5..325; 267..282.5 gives 1.46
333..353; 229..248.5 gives 0.92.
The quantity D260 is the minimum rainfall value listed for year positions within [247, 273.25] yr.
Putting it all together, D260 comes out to 5.059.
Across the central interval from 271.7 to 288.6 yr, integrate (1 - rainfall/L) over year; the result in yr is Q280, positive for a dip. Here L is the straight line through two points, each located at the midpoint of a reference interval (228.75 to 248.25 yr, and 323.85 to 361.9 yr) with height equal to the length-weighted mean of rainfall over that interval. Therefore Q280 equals 8.17 yr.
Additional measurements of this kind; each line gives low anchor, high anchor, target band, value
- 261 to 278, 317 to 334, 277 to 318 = 4.9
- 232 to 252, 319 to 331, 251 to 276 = 5.3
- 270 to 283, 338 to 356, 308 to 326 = -1.9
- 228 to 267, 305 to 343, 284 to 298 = 5.1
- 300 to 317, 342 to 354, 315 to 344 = -1.0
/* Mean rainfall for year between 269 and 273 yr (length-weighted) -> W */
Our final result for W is 5.22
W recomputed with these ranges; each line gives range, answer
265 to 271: 5.69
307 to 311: 7.19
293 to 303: 6.58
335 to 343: 8.21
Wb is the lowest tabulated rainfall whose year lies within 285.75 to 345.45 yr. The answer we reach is 3.613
